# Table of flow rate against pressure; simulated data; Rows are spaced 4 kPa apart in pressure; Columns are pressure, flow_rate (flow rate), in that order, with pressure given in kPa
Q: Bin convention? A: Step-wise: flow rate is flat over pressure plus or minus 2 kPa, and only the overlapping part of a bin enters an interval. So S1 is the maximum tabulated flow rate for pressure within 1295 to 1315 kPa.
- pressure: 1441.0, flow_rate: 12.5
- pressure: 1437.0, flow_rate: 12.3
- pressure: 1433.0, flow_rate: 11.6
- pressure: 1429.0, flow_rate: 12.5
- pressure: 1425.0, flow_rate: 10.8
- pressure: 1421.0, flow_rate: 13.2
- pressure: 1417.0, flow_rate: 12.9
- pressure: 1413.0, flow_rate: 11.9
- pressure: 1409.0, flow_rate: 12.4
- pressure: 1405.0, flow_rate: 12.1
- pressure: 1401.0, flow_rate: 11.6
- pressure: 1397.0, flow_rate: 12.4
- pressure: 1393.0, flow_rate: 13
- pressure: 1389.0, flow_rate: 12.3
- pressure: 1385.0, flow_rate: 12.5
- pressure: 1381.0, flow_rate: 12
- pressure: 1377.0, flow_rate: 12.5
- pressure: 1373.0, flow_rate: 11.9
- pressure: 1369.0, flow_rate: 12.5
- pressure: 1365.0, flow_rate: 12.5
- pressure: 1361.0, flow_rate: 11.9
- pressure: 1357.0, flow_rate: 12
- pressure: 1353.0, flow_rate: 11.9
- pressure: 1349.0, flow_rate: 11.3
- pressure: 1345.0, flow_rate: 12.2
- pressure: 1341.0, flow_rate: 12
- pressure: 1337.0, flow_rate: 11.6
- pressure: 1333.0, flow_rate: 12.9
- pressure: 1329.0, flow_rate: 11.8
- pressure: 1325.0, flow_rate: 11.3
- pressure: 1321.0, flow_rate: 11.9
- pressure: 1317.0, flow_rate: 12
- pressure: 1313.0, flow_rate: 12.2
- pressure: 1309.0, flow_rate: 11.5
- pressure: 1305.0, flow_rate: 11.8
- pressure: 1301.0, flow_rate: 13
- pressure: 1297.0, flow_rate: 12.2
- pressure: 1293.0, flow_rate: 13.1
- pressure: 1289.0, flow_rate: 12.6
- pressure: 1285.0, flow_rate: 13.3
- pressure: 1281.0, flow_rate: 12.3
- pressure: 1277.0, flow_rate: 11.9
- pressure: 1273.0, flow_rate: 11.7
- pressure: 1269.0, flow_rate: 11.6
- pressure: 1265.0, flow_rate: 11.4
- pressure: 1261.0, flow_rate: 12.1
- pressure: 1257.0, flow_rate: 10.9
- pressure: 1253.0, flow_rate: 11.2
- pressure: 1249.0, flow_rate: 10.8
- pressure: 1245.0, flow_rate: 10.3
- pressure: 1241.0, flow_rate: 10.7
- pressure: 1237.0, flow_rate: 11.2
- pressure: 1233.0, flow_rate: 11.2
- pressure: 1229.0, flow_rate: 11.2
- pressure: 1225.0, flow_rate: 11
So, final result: 13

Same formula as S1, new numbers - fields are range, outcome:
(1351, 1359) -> 12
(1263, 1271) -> 11.6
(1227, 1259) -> 11.2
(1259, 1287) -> 13.3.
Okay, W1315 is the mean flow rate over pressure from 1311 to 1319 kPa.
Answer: 12.1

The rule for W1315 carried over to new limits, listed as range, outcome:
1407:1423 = 12.6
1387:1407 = 12.3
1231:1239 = 11.2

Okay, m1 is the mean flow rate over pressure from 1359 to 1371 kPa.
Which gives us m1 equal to 12.3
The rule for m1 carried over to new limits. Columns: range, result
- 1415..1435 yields 12.2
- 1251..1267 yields 11.4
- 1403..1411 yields 12.2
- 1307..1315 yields 11.8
